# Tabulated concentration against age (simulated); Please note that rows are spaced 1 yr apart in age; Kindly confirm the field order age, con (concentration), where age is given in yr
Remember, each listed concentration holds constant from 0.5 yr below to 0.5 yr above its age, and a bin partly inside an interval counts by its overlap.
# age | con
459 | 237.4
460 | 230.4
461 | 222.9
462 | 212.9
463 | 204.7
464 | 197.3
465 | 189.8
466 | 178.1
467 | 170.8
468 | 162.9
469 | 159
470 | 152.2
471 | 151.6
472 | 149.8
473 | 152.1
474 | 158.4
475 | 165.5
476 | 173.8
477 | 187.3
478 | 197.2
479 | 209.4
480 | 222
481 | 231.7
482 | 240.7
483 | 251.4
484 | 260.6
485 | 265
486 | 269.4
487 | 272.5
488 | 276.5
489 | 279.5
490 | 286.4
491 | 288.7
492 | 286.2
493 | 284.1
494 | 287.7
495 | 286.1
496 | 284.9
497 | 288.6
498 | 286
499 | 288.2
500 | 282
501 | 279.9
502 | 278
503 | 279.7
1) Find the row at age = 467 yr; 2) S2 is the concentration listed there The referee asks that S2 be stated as 170.8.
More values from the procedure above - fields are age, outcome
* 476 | 173.8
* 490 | 286.4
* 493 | 284.1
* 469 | 159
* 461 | 222.9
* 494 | 287.7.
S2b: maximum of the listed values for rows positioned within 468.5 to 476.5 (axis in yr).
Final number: 173.8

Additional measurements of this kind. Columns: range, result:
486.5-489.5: 279.5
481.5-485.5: 265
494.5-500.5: 288.6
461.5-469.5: 212.9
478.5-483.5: 251.4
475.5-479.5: 209.4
